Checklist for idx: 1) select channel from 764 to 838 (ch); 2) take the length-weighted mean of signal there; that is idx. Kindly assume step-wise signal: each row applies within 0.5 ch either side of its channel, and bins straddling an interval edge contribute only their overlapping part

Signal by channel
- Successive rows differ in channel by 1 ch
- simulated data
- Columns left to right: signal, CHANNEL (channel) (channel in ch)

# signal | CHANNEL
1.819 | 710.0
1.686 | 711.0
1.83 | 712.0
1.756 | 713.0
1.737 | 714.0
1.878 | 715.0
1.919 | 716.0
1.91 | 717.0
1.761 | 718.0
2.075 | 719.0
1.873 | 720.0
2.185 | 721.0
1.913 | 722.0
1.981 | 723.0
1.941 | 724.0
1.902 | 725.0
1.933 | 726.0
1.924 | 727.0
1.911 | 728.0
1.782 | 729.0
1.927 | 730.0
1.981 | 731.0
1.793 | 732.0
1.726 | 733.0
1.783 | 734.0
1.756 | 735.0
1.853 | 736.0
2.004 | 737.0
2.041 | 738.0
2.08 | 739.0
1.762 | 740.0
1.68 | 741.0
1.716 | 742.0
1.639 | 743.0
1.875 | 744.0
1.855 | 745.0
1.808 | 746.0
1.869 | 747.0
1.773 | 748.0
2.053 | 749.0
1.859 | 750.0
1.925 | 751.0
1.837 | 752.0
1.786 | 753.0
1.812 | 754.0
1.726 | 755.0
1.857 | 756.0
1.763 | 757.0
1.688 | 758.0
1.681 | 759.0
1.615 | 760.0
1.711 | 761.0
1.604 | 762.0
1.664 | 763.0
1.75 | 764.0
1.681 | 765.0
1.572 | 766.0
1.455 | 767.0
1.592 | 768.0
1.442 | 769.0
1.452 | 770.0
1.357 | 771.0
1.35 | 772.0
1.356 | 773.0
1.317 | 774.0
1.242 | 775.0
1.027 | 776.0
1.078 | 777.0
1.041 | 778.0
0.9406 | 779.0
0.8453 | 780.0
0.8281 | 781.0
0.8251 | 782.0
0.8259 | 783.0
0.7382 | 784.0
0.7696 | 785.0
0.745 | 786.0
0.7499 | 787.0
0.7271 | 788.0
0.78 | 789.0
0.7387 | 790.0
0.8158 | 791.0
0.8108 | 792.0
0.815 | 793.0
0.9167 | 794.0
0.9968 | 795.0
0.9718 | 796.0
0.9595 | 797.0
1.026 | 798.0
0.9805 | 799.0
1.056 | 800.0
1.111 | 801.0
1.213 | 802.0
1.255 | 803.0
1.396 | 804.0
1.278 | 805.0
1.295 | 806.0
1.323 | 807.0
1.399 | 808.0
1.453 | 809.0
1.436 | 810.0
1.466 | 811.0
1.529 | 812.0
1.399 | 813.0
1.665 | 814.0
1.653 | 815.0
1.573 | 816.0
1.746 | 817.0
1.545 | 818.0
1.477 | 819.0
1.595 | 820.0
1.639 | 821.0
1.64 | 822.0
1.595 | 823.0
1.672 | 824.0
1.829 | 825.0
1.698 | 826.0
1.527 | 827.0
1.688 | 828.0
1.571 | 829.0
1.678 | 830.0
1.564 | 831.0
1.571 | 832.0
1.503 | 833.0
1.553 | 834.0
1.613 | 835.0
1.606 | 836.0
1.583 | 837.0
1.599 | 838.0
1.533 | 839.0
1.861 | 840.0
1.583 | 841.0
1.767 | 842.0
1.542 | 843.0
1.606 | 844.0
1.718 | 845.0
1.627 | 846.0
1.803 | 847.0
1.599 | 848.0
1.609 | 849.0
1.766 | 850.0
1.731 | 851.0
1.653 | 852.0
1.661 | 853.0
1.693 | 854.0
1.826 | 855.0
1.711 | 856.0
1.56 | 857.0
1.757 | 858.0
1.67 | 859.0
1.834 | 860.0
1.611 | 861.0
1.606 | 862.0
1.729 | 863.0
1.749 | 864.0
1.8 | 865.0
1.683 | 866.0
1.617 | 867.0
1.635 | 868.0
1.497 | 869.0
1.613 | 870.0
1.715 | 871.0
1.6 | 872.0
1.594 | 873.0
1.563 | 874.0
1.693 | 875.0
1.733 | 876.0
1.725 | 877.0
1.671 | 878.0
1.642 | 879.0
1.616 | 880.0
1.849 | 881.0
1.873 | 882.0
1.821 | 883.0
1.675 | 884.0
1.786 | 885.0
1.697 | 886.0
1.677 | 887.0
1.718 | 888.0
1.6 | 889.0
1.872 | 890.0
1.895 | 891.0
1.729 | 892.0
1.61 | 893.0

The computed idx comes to 1.3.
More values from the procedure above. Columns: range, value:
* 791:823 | 1.31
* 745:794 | 1.35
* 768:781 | 1.2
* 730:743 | 1.84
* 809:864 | 1.63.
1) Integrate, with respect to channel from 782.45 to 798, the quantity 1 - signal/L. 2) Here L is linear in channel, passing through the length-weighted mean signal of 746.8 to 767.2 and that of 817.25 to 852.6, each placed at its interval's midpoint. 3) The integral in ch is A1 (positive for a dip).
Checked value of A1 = 7.9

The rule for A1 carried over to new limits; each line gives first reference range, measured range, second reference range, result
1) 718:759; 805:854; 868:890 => 4.2 ch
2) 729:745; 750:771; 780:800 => -4.2 ch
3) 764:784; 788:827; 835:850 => 3.8 ch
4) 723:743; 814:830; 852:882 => 1.0 ch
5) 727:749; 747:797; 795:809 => 7.1 ch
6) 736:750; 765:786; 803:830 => 6.9 ch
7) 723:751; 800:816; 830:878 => 3.2 ch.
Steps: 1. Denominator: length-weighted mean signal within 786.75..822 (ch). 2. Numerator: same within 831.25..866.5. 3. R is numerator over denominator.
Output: 1.35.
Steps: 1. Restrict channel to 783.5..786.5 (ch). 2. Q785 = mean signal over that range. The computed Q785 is 0.751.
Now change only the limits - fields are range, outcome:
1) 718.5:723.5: 2.01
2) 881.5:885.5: 1.79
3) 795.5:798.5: 0.986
